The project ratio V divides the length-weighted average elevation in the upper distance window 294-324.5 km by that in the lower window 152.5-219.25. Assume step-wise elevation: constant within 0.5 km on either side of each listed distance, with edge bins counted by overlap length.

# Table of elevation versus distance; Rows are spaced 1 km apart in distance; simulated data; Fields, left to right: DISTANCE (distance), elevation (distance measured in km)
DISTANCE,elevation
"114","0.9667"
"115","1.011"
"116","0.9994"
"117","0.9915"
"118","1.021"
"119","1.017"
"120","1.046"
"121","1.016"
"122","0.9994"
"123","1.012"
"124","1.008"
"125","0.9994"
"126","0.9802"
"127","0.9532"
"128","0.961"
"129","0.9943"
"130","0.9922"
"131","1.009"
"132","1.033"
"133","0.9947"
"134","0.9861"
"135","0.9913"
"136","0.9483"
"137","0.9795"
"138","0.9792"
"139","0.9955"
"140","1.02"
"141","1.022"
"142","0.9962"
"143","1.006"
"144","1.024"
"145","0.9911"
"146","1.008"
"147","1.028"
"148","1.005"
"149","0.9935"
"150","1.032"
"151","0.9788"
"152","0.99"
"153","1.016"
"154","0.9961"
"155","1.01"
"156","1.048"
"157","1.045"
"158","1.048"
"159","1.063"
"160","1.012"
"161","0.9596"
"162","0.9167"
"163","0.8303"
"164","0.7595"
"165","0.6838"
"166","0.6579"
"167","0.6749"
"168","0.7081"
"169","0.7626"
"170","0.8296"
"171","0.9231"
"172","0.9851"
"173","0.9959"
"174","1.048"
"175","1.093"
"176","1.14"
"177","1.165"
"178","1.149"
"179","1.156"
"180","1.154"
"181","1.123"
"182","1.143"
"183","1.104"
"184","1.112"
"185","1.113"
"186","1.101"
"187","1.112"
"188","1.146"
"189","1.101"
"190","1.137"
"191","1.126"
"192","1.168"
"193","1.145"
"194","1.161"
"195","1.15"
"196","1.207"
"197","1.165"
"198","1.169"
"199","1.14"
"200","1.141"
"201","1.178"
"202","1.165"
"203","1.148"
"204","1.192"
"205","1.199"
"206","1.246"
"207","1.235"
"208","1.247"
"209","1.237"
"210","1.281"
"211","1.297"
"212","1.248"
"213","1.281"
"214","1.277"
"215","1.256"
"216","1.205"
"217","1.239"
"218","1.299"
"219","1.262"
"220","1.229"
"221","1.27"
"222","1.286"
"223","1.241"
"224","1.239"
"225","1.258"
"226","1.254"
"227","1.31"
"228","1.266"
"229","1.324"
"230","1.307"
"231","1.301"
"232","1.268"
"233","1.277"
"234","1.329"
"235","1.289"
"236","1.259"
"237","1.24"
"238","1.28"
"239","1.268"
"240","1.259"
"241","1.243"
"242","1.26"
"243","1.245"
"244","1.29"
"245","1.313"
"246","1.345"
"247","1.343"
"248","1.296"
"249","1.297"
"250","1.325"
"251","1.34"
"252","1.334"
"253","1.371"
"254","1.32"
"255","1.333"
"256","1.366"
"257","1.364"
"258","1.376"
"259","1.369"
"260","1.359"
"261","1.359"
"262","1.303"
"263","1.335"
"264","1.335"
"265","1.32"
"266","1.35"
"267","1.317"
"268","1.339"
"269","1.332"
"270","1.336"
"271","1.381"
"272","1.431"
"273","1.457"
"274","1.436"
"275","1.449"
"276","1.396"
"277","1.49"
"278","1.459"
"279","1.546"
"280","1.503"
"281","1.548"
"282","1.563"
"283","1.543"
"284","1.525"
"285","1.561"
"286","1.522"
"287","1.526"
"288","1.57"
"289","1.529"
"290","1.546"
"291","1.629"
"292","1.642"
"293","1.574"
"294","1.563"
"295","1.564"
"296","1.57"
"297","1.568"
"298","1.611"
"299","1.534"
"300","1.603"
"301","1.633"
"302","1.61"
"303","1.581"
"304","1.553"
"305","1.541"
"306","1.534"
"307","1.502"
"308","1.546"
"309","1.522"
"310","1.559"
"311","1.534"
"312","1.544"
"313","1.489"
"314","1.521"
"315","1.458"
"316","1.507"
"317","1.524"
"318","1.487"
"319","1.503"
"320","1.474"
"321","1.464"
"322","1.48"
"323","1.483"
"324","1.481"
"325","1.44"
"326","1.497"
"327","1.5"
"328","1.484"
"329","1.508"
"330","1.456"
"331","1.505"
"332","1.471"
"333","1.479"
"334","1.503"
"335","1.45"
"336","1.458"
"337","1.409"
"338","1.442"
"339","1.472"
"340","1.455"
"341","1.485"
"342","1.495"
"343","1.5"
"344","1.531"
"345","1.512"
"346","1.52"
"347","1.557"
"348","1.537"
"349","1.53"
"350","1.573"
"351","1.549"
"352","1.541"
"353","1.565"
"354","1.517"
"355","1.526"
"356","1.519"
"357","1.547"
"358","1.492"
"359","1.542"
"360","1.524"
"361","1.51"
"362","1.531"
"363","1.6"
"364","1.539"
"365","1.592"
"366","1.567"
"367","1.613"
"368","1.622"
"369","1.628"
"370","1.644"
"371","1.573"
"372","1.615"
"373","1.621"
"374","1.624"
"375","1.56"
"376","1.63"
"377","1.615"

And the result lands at 1.41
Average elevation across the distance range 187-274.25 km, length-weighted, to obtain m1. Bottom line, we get 1.27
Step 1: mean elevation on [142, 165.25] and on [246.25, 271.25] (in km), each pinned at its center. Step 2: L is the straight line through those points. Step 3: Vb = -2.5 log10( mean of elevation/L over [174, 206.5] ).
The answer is -0.04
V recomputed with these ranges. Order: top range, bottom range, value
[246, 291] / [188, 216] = 1.18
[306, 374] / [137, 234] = 1.38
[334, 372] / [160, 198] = 1.49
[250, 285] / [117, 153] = 1.40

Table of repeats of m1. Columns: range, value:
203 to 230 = 1.26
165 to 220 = 1.12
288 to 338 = 1.52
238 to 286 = 1.38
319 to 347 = 1.48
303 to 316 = 1.53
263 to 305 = 1.5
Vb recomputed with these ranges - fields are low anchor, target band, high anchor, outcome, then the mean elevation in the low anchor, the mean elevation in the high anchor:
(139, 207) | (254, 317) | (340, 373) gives -0.10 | 1.04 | 1.55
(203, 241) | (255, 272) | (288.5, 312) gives 0.06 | 1.26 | 1.57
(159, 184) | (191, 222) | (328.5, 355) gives -0.13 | 0.962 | 1.5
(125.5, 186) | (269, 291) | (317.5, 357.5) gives -0.12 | 0.99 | 1.5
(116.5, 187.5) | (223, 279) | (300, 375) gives -0.04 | 0.995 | 1.53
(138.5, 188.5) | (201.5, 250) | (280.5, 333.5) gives -0.03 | 0.997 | 1.53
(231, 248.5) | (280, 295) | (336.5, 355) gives -0.13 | 1.28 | 1.51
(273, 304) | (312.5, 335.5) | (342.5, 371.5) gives 0.05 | 1.55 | 1.55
